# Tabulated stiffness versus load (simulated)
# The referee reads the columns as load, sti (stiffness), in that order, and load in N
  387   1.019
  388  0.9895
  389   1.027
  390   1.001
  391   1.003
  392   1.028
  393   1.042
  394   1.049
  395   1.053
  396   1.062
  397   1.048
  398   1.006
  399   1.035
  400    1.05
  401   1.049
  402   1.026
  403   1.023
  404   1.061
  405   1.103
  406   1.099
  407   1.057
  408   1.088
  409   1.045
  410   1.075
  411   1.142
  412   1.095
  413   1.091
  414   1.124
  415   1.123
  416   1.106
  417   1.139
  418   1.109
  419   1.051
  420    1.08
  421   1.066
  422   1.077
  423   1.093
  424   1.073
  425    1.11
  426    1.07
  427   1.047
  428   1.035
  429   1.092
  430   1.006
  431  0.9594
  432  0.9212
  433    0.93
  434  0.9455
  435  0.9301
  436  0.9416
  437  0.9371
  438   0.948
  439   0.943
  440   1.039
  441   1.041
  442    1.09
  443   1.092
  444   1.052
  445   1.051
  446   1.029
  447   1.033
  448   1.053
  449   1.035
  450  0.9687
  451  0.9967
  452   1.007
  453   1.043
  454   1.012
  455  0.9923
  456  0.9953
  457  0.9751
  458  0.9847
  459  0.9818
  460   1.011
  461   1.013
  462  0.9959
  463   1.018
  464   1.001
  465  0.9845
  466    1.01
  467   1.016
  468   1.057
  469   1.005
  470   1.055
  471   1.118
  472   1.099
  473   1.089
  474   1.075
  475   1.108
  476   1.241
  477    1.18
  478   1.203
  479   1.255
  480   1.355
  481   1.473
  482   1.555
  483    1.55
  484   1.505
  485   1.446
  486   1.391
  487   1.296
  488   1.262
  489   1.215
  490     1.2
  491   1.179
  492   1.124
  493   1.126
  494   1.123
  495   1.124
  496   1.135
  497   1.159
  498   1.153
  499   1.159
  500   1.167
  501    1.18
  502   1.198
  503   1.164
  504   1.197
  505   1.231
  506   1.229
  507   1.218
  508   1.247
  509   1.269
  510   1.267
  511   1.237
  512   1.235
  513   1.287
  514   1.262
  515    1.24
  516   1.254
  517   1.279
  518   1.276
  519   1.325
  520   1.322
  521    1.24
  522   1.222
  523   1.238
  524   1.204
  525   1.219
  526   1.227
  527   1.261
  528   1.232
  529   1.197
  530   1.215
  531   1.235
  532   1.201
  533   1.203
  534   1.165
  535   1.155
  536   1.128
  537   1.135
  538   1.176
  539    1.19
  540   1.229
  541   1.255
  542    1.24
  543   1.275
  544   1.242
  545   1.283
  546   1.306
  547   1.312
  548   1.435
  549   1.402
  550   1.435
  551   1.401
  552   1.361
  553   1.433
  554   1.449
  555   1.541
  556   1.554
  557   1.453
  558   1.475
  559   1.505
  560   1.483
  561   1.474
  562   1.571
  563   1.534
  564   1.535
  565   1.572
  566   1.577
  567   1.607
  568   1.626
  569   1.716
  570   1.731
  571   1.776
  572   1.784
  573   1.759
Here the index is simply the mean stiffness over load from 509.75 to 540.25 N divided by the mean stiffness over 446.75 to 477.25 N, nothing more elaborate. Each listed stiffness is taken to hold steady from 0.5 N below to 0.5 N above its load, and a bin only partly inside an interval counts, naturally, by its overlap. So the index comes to 1.2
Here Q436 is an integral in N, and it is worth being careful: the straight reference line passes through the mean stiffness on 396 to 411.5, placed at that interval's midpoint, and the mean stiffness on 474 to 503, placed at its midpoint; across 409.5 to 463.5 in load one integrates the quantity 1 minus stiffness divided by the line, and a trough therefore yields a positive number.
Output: 4.7 N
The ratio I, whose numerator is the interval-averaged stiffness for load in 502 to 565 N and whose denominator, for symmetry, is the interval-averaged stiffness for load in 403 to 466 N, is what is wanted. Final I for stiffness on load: 1.3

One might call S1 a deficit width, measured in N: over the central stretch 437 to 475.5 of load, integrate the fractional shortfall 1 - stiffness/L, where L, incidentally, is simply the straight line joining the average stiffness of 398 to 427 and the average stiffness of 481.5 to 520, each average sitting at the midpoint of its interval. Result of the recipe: 4.6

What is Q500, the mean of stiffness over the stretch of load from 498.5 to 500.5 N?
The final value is 1.16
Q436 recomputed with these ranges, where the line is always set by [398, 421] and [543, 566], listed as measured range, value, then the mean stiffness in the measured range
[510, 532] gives 1.8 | 1.25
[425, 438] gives 1.7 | 0.988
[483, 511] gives 1.5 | 1.23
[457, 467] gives 1.7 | 1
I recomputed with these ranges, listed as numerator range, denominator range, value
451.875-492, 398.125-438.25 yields 1.10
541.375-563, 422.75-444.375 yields 1.40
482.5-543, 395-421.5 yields 1.14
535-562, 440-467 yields 1.33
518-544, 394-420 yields 1.14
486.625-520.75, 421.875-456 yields 1.20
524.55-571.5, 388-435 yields 1.31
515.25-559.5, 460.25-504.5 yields 1.10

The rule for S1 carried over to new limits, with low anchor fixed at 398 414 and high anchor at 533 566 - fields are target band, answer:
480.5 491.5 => -1.2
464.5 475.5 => 1.3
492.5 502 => 0.8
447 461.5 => 2.0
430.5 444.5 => 1.9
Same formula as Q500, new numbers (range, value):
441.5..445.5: 1.07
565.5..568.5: 1.6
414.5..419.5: 1.11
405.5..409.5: 1.07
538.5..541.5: 1.22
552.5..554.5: 1.44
